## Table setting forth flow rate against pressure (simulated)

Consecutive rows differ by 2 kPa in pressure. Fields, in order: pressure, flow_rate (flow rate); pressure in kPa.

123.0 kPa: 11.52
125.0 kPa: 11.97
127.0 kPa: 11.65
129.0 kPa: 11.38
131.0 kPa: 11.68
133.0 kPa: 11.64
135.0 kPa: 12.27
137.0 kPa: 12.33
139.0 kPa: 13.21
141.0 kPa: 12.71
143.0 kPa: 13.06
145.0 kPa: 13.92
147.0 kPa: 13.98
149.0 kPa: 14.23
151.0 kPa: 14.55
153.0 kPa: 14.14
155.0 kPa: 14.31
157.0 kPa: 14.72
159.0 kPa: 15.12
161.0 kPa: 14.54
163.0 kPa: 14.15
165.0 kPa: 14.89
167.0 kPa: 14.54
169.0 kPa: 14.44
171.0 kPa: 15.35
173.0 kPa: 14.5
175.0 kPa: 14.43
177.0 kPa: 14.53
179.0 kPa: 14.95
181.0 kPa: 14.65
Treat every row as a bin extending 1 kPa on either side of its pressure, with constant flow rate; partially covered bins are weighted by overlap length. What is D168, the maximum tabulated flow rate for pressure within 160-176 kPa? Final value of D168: 15.35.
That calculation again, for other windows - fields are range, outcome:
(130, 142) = 13.21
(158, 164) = 15.12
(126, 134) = 11.68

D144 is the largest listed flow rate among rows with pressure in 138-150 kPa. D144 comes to 14.23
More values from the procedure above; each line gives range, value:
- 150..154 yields 14.55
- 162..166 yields 14.89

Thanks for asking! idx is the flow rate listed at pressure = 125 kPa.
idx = 11.97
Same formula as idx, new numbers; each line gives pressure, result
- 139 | 13.21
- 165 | 14.89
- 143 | 13.06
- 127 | 11.65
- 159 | 15.12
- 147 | 13.98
